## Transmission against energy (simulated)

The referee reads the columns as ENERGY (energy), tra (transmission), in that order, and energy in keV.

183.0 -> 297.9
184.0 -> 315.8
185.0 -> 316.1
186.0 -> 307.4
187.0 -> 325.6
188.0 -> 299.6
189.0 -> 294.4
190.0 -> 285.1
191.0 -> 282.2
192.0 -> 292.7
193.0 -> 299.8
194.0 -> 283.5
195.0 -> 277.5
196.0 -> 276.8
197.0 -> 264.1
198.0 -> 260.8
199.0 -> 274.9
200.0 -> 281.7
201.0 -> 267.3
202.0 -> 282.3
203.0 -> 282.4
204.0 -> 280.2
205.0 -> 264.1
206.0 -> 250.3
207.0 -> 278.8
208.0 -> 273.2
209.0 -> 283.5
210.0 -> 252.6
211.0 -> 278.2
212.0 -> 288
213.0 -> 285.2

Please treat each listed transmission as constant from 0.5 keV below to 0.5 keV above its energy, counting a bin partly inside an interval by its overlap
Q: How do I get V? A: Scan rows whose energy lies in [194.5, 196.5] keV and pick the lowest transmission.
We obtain 276.8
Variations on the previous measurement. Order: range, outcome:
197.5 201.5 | 260.8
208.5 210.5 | 252.6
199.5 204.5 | 267.3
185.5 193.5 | 282.2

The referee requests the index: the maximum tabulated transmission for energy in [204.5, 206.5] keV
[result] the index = 264.1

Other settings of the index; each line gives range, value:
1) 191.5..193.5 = 299.8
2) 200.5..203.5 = 282.4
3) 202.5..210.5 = 283.5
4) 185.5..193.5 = 325.6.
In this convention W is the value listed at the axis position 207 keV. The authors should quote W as 278.8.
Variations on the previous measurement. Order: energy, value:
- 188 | 299.6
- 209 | 283.5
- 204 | 280.2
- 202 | 282.3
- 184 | 315.8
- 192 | 292.7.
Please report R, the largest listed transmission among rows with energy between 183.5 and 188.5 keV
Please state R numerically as 325.6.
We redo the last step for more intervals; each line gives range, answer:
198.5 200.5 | 281.7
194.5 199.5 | 277.5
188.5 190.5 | 294.4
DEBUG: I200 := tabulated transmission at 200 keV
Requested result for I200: 281.7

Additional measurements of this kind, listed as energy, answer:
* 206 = 250.3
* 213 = 285.2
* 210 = 252.6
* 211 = 278.2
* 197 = 264.1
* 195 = 277.5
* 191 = 282.2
